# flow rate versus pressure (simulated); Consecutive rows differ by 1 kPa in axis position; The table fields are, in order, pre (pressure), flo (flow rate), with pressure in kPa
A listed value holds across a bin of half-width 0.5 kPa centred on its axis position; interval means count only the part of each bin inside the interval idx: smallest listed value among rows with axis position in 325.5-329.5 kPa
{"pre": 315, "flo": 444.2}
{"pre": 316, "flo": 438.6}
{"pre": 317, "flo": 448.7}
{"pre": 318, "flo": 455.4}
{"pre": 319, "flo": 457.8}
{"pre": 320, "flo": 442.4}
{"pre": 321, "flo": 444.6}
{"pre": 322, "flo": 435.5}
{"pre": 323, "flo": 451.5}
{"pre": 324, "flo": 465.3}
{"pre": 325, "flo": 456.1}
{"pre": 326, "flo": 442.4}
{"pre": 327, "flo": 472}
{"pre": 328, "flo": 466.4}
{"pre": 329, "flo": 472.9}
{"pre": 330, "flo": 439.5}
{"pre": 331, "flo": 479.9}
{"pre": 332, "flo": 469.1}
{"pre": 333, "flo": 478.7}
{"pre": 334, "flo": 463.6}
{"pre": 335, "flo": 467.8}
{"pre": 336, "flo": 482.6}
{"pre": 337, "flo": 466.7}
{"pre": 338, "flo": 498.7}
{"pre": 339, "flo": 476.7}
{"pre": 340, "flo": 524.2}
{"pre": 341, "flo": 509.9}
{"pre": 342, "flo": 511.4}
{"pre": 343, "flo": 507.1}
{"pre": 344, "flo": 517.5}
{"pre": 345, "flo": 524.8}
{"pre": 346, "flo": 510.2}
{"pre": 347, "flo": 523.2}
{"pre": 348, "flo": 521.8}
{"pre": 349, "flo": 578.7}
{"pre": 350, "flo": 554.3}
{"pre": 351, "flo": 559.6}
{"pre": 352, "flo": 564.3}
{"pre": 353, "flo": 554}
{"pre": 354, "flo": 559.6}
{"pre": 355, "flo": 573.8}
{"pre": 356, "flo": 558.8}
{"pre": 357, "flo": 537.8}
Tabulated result 442.4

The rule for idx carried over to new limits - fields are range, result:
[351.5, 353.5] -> 554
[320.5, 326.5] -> 435.5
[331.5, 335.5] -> 463.6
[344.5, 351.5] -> 510.2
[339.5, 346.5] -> 507.1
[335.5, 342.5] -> 466.7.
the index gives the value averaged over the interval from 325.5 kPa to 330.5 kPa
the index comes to 459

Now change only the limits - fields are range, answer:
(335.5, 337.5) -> 475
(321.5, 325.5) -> 452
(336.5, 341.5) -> 495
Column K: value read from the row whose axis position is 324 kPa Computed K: 465.3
